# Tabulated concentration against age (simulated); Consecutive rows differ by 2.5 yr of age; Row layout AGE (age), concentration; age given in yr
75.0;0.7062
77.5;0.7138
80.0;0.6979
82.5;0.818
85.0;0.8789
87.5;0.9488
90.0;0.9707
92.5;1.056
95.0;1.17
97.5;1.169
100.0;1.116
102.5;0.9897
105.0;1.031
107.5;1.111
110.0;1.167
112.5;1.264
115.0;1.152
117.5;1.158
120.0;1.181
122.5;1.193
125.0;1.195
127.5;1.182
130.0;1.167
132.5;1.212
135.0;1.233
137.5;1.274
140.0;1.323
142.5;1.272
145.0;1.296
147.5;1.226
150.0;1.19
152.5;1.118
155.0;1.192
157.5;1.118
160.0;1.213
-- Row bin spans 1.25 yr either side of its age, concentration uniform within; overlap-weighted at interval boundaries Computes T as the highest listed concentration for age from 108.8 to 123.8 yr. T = 1.264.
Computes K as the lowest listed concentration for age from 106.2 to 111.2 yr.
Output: 1.111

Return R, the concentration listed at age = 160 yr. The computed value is 1.213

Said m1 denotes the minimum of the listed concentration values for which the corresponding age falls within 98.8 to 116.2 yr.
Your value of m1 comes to 0.9897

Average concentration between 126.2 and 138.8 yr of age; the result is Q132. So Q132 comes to 1.21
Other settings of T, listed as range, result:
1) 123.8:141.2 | 1.323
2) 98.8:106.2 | 1.116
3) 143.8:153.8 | 1.296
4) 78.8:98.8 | 1.17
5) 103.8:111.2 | 1.167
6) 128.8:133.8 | 1.212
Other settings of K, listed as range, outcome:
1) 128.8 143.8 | 1.167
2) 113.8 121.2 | 1.152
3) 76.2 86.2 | 0.6979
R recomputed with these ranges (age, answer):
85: 0.8789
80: 0.6979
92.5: 1.056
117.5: 1.158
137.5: 1.274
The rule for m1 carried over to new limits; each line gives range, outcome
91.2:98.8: 1.056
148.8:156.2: 1.118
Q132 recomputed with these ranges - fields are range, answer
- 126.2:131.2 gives 1.17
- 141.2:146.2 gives 1.28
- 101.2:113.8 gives 1.11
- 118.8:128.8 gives 1.19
